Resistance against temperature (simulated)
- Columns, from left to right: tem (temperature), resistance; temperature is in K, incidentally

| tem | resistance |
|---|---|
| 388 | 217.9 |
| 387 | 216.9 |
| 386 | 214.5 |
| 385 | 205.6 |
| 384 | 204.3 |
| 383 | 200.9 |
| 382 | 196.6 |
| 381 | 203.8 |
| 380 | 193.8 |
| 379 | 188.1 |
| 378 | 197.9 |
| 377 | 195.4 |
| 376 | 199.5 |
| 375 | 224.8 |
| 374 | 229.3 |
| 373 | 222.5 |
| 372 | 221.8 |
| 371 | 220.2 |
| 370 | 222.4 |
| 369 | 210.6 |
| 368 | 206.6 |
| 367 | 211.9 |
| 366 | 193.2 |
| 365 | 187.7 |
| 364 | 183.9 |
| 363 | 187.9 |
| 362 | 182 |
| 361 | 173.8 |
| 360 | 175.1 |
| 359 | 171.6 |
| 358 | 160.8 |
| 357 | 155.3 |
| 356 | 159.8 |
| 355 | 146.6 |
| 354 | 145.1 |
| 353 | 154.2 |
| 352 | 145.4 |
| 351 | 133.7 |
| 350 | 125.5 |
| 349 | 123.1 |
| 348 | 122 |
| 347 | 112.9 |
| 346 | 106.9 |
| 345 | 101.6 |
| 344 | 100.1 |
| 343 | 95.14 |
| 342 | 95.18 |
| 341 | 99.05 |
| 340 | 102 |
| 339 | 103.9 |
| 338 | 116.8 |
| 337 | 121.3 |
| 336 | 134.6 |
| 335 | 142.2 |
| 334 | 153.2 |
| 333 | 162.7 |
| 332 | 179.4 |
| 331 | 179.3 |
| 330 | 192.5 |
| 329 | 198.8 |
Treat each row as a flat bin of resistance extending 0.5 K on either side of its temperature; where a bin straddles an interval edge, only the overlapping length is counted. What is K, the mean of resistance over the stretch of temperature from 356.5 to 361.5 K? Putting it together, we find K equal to 167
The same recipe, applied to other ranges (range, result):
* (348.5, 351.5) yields 127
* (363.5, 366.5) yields 188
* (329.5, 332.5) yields 184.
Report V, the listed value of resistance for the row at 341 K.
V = 99.05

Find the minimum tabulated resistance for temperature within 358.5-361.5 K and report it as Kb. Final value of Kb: 171.6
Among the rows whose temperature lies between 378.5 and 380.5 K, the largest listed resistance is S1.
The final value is 193.8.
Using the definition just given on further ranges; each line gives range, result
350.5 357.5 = 159.8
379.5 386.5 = 214.5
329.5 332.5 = 192.5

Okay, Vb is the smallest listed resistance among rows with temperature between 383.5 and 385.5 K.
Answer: 204.3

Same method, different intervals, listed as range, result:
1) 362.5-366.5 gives 183.9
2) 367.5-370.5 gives 206.6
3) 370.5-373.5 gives 220.2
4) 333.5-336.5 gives 134.6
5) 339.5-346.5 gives 95.14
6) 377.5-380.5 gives 188.1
